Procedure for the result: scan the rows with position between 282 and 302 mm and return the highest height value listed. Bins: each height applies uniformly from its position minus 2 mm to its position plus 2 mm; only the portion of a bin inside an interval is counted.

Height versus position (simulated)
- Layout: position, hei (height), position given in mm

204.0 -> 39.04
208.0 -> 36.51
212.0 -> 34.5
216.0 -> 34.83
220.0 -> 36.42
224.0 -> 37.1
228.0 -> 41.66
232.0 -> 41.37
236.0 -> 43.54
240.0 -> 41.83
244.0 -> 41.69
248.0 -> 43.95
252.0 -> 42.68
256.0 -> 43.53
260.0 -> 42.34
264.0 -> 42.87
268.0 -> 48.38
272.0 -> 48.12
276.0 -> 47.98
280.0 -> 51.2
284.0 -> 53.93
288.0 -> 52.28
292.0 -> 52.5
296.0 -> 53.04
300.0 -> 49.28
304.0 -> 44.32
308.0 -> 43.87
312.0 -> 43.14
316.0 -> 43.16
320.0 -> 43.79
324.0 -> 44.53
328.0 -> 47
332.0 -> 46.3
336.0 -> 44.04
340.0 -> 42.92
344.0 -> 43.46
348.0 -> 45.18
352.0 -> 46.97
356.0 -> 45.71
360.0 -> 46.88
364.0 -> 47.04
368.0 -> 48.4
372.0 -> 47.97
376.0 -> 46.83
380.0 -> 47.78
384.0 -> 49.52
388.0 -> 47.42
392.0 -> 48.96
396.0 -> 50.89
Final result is 53.93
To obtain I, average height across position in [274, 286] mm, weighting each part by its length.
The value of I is 51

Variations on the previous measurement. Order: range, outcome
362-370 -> 47.7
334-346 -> 43.5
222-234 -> 40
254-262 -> 42.9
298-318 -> 44.8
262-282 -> 47.7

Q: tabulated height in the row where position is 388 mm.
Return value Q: 47.42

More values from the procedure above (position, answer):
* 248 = 43.95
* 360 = 46.88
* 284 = 53.93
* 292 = 52.5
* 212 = 34.5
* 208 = 36.51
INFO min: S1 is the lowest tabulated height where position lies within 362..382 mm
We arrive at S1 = 46.83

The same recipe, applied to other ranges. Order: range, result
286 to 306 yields 44.32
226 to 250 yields 41.37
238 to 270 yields 41.69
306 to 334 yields 43.14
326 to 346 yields 42.92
